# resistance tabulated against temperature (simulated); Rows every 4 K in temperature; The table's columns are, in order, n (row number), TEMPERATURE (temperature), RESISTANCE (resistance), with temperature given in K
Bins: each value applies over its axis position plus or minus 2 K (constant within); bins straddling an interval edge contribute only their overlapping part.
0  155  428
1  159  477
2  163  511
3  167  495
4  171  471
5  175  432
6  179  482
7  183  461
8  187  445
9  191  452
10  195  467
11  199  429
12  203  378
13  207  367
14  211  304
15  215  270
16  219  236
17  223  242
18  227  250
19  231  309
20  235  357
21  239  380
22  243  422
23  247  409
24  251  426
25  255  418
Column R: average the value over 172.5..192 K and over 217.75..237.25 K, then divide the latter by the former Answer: 0.62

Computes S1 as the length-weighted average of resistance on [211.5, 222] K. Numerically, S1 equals 259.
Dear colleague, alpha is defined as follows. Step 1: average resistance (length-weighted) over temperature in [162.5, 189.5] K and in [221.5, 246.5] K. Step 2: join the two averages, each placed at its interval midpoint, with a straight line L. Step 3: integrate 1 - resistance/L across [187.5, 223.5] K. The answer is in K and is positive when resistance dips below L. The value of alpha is 4.1 K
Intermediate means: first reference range 468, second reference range 333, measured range 358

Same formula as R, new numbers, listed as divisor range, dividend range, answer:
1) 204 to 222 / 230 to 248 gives 1.27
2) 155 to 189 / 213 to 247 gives 0.67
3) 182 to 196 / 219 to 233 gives 0.58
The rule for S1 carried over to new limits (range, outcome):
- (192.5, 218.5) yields 363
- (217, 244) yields 310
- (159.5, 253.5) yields 393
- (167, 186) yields 464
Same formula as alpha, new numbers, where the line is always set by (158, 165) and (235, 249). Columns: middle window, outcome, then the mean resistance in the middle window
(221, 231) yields 3.8 K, 259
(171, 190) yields 0.7 K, 457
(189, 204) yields 0.6 K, 435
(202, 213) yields 2.3 K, 347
